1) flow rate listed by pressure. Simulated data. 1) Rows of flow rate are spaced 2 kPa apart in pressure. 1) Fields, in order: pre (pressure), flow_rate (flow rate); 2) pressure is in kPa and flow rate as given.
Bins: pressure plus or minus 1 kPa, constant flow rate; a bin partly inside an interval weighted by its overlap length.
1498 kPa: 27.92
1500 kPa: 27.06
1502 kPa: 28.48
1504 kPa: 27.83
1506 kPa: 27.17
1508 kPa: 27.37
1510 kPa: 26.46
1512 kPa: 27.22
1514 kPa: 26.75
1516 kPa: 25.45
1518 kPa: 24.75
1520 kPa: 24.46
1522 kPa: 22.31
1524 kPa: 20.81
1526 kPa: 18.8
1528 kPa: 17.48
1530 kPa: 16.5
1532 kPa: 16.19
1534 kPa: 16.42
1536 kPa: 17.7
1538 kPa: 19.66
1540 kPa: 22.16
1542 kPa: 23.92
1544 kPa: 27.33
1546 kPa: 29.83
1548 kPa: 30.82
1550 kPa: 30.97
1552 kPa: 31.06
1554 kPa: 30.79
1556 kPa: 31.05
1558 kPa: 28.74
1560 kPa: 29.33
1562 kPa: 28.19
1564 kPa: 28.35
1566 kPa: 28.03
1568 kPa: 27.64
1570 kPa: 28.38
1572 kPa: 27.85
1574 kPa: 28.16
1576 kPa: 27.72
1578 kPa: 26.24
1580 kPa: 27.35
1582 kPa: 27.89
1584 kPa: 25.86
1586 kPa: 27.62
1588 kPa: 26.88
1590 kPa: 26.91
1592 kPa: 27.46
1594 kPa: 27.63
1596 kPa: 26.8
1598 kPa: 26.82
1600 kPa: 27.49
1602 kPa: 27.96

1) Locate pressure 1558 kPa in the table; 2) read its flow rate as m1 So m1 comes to 28.74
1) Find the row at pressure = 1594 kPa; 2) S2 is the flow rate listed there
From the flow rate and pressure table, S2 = 27.63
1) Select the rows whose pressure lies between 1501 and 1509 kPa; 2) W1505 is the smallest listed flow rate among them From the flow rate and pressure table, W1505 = 27.17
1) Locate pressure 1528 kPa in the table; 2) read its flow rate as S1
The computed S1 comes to 17.48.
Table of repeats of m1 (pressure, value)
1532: 16.19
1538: 19.66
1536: 17.7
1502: 28.48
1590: 26.91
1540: 22.16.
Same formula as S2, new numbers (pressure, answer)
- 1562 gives 28.19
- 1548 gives 30.82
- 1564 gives 28.35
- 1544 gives 27.33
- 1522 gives 22.31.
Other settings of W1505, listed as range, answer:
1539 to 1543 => 22.16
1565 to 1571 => 27.64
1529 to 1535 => 16.19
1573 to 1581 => 26.24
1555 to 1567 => 28.03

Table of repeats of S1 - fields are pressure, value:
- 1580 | 27.35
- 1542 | 23.92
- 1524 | 20.81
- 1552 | 31.06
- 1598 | 26.82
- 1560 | 29.33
